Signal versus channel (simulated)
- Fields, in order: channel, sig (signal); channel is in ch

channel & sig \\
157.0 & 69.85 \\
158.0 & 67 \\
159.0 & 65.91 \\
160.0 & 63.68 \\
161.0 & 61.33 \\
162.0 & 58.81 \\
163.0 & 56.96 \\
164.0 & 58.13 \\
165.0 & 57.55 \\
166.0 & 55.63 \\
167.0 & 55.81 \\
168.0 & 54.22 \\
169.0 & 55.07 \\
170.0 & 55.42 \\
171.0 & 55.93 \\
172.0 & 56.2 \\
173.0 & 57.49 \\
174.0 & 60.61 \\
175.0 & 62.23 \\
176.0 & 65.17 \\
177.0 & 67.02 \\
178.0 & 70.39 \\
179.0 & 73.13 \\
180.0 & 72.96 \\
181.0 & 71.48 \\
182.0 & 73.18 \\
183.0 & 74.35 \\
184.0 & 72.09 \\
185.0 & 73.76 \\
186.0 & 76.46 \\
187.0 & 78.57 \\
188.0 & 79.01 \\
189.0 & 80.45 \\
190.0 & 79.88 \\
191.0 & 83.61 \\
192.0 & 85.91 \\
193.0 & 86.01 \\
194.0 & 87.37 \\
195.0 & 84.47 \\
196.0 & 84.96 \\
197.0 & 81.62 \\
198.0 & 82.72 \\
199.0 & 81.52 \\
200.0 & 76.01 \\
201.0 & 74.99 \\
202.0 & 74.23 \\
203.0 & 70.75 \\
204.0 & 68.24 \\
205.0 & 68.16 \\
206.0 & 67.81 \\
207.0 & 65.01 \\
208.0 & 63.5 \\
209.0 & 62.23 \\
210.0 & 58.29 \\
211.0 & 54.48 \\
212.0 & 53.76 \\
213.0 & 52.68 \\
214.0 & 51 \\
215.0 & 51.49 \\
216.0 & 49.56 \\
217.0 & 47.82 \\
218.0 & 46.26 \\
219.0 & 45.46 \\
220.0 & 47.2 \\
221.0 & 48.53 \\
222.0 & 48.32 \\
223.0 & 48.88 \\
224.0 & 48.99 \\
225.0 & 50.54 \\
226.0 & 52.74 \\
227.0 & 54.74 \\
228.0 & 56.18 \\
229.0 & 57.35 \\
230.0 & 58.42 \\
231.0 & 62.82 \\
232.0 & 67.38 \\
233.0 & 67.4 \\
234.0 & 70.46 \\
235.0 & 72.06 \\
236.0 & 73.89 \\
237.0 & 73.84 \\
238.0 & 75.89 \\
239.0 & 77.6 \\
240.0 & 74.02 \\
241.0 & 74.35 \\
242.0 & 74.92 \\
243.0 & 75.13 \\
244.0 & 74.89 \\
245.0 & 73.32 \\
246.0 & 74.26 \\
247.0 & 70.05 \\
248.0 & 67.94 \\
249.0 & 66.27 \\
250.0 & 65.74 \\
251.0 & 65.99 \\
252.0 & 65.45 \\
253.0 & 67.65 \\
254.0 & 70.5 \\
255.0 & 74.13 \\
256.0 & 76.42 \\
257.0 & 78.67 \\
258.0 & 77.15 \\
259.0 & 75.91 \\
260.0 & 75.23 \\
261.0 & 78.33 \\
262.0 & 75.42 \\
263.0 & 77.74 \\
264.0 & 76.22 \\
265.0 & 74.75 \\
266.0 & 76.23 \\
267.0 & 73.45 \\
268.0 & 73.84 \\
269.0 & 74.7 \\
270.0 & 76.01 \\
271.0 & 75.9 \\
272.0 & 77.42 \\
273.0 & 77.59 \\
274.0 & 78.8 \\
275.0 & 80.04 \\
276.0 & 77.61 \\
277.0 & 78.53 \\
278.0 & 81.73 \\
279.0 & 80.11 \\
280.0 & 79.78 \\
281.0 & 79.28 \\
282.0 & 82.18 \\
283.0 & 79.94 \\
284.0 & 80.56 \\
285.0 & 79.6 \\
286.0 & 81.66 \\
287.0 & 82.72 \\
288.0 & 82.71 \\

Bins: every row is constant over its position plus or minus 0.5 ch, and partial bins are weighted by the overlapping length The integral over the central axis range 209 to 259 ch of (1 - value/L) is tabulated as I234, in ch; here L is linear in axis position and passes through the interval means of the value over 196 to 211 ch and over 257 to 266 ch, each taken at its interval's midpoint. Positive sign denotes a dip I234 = 7.3 ch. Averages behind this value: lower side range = 71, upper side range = 76.5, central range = 63.2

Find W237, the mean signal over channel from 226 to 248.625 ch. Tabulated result 69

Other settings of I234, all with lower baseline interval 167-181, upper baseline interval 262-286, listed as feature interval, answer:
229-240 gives 0.3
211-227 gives 4.5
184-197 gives -3.3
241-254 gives 0.6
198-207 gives -0.8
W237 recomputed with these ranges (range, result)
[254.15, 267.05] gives 76.1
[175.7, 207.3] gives 76.1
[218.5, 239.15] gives 59.6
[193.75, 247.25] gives 64.8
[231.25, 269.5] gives 73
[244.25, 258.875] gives 71.2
